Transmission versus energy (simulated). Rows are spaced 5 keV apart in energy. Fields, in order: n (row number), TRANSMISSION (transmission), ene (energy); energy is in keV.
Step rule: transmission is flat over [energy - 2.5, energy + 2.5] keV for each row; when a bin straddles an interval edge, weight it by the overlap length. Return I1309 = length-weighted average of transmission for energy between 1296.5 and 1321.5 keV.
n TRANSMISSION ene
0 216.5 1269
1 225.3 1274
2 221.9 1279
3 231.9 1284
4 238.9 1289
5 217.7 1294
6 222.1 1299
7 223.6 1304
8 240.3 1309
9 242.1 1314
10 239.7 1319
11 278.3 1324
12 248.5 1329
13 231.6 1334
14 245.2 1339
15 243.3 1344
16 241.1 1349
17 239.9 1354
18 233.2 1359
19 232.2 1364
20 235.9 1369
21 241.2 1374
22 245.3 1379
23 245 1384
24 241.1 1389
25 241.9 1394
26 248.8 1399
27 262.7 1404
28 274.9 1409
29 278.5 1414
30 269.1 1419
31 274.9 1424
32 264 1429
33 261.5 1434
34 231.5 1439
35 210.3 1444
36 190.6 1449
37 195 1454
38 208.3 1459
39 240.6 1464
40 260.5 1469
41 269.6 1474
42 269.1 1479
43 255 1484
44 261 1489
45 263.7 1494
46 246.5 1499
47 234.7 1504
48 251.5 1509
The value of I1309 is 234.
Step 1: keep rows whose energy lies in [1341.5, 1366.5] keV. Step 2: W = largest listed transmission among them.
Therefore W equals 243.3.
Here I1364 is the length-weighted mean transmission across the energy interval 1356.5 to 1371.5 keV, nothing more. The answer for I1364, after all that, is 234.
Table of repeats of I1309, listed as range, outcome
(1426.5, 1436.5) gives 263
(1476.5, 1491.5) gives 262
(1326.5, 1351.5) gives 242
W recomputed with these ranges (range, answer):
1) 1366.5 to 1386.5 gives 245.3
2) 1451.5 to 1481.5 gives 269.6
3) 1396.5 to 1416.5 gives 278.5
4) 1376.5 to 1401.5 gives 248.8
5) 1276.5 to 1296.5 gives 238.9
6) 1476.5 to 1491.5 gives 269.1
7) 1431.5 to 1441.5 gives 261.5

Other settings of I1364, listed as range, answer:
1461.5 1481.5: 260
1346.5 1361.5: 238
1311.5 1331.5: 252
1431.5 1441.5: 246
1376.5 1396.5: 243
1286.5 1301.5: 226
